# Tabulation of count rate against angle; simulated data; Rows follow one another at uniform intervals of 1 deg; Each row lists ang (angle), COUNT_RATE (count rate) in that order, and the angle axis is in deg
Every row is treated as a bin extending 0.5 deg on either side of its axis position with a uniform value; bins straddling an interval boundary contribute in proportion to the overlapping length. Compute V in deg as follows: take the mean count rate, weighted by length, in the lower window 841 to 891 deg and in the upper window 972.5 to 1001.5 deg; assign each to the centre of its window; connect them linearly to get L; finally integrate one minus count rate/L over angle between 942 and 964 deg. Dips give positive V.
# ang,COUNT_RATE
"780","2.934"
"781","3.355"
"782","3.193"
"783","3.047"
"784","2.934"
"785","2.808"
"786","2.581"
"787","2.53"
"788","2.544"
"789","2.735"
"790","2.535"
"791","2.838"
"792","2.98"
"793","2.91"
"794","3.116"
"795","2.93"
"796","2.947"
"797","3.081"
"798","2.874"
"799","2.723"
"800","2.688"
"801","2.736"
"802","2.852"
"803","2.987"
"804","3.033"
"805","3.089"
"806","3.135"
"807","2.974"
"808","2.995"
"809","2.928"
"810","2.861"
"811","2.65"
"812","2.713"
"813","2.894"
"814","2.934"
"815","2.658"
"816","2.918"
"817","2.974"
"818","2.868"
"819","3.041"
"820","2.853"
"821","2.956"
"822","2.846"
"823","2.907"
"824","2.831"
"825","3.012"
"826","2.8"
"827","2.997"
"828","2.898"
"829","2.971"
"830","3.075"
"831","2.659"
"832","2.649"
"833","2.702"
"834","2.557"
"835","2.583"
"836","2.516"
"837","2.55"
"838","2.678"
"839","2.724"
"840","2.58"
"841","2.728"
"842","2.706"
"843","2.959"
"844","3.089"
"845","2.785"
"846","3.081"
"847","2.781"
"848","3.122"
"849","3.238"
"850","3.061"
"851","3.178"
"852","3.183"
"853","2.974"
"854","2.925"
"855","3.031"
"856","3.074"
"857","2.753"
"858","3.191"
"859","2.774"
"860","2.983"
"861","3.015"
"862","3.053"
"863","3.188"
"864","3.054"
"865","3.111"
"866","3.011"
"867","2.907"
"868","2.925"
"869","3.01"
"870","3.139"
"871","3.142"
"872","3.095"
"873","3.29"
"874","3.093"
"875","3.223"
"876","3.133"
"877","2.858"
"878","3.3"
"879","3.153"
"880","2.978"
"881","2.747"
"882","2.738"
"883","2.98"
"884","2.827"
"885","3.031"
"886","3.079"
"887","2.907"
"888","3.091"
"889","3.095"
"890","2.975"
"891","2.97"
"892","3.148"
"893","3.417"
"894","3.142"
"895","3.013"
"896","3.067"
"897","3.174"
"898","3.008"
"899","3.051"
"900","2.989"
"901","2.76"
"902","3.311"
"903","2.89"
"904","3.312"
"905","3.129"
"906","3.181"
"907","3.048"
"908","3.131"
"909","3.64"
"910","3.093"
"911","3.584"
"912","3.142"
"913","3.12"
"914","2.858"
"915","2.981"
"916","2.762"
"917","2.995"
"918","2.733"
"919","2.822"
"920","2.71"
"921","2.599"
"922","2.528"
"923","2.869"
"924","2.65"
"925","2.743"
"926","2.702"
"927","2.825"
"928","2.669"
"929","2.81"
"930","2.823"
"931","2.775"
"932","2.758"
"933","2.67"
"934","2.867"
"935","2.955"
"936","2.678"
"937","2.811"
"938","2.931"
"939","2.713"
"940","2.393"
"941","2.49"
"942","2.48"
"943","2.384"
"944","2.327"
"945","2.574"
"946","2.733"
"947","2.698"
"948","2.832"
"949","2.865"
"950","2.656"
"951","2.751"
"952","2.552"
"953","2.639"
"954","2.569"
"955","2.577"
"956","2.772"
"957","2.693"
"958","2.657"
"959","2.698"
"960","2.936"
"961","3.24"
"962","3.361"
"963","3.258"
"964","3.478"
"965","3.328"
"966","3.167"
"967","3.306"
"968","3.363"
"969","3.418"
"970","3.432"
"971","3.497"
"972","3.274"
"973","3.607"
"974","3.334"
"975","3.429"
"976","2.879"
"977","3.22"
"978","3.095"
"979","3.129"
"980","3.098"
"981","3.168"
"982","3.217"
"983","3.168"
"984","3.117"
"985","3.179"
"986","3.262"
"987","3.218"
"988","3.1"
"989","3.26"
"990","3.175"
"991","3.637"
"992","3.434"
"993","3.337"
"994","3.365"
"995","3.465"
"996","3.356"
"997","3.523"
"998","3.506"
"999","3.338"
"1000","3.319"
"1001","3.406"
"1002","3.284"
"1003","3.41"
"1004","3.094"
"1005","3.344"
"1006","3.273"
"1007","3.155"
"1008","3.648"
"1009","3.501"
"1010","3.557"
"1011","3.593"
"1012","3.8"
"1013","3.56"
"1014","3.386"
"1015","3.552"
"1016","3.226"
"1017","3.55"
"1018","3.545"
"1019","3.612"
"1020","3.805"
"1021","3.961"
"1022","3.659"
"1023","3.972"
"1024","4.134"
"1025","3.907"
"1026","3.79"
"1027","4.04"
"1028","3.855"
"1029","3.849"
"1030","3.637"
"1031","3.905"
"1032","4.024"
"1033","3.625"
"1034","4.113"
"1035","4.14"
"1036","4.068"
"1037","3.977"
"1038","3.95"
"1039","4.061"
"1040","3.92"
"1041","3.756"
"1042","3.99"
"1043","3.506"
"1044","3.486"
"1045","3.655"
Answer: 3.09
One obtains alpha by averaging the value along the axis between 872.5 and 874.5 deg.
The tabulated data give 3.19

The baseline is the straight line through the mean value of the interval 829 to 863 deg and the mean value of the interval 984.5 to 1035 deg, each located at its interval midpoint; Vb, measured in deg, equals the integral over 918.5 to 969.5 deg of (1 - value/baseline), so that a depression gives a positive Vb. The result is 7.43 deg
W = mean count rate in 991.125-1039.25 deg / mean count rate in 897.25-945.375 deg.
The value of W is 1.3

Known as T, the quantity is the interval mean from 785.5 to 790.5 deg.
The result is 2.58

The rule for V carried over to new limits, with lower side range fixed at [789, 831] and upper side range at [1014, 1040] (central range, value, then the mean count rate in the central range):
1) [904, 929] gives 3.06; 2.94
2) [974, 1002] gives 2.97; 3.28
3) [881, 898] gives 1.10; 3.03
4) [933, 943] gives 2.21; 2.68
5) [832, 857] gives 1.54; 2.86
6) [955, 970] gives 1.87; 3.11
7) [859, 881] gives 0.64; 3.06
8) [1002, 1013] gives 0.91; 3.44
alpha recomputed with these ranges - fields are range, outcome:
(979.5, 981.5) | 3.13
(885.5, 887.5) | 2.99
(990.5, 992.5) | 3.54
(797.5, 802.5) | 2.77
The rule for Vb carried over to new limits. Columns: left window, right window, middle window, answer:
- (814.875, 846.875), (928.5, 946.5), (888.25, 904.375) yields -2.1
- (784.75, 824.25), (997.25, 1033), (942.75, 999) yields 5.7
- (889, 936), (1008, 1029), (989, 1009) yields 1.1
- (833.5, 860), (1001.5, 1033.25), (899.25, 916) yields 0.1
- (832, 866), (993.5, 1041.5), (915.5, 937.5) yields 3.3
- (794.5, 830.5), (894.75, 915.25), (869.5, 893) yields 0.1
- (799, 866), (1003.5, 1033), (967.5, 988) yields 1.4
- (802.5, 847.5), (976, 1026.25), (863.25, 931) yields 1.7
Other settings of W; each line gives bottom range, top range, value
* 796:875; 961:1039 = 1.20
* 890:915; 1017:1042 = 1.24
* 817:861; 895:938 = 1.02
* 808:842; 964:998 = 1.17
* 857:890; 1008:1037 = 1.24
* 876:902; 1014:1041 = 1.27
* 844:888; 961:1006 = 1.09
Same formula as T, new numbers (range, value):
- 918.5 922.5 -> 2.66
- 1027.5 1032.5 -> 3.85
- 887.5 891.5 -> 3.03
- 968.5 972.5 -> 3.41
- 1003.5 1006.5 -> 3.24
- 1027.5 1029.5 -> 3.85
